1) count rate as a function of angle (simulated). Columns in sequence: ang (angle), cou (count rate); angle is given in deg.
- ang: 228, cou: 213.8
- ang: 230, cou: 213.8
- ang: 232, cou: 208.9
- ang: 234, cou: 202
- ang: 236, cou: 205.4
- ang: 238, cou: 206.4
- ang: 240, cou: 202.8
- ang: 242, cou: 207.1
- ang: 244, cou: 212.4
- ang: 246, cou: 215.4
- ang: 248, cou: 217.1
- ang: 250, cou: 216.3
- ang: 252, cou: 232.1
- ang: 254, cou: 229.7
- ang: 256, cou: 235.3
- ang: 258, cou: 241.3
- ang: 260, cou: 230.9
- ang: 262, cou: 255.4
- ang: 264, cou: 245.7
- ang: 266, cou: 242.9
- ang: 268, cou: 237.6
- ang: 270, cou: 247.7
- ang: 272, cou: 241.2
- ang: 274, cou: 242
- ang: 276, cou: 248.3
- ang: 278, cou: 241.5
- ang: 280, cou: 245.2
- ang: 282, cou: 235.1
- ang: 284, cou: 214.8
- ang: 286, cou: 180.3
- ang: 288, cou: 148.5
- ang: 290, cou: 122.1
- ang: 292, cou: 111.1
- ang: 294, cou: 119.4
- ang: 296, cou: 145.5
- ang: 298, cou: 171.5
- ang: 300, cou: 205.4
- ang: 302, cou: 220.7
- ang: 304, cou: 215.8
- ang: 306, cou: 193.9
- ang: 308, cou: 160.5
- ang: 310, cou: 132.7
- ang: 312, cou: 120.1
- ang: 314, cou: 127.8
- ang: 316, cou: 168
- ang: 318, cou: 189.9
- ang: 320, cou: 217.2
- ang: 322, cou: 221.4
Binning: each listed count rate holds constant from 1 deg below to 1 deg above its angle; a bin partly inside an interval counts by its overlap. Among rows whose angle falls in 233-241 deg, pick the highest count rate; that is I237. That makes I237 206.4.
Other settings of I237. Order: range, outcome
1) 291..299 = 171.5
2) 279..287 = 245.2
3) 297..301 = 205.4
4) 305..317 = 193.9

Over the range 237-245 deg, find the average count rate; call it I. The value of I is 207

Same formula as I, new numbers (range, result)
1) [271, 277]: 244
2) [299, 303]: 213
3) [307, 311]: 147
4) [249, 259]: 231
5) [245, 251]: 216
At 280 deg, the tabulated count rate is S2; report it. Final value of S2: 245.2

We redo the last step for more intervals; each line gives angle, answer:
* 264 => 245.7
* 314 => 127.8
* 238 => 206.4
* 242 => 207.1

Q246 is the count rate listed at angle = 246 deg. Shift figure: 215.4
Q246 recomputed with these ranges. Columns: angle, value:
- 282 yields 235.1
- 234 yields 202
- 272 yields 241.2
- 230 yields 213.8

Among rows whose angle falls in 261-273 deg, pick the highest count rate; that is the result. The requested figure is 255.4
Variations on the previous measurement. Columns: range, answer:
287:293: 148.5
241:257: 235.3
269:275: 247.7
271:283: 248.3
